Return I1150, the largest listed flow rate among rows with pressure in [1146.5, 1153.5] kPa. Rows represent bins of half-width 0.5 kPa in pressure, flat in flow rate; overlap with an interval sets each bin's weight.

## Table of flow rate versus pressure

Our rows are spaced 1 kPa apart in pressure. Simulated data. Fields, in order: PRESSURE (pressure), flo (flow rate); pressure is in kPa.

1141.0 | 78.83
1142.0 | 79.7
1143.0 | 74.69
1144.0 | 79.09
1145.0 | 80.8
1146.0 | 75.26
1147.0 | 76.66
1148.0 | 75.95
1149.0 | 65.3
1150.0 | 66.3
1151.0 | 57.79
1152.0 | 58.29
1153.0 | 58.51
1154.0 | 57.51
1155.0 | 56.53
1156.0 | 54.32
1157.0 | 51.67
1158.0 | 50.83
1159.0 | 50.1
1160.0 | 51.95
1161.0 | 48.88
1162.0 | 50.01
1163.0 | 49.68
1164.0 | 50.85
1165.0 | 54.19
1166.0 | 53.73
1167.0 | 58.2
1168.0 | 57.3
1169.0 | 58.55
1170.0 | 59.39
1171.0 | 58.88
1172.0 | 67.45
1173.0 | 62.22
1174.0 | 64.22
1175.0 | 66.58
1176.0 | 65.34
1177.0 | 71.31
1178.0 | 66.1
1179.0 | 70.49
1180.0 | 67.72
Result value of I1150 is 76.66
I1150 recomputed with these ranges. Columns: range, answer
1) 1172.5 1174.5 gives 64.22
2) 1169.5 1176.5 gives 67.45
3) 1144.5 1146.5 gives 80.8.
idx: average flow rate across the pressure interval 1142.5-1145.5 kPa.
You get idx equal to 78.2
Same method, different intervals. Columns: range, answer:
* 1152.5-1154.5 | 58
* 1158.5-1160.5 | 51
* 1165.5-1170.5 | 57.4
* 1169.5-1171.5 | 59.1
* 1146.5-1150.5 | 71.1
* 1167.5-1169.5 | 57.9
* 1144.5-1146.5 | 78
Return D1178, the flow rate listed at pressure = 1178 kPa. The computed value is 66.1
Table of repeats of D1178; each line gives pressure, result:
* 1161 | 48.88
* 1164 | 50.85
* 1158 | 50.83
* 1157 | 51.67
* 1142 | 79.7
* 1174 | 64.22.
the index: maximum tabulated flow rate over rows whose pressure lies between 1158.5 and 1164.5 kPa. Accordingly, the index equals 51.95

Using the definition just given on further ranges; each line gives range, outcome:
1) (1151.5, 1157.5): 58.51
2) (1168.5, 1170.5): 59.39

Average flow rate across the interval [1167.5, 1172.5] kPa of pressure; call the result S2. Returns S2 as 60.3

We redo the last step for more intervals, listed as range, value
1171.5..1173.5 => 64.8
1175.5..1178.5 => 67.6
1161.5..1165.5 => 51.2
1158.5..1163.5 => 50.1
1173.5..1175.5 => 65.4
